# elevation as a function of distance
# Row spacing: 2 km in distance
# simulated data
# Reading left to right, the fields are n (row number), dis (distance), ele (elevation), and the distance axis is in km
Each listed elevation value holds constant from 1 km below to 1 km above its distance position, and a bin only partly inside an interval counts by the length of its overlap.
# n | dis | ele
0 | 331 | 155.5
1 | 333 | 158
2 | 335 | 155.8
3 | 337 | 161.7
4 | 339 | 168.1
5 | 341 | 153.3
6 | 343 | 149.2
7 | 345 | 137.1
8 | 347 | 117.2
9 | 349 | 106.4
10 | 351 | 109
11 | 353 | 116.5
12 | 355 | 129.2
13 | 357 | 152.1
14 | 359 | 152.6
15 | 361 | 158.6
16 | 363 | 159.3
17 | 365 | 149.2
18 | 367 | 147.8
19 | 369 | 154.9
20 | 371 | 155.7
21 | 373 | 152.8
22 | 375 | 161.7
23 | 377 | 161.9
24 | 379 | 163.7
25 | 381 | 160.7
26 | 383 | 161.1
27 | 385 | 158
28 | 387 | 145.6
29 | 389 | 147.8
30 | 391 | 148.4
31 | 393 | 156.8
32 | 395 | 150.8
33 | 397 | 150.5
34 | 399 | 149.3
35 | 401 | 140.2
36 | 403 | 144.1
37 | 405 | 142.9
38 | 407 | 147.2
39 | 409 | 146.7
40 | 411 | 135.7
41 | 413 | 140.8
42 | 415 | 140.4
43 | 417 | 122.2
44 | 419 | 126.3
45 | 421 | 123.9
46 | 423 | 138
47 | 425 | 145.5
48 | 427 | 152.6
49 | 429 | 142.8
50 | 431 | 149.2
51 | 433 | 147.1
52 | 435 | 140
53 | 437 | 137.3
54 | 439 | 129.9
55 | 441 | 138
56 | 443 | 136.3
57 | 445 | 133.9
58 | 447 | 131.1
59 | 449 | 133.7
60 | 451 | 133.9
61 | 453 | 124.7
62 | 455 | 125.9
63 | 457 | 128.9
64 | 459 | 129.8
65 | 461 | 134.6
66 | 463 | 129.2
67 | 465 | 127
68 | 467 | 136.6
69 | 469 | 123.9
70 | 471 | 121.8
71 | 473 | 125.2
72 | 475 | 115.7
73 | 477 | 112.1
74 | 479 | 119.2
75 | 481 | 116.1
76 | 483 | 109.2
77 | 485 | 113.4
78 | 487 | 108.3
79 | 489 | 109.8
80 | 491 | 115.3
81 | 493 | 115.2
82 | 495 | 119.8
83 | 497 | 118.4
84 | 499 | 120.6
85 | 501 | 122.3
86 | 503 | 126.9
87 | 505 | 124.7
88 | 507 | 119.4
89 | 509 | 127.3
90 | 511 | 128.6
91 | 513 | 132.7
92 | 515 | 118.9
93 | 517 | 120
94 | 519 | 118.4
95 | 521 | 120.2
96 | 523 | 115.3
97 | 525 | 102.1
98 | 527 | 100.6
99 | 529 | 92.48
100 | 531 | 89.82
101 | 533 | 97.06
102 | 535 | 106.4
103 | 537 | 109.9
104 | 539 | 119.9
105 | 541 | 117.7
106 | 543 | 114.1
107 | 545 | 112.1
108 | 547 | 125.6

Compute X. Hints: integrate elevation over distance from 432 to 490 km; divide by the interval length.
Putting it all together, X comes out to 127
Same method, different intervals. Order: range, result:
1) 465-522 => 120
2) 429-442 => 140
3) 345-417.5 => 146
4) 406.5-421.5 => 135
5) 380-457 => 141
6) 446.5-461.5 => 130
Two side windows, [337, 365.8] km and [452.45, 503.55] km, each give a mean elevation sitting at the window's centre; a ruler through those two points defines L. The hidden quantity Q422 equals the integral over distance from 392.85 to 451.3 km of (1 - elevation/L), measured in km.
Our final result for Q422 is -4.68 km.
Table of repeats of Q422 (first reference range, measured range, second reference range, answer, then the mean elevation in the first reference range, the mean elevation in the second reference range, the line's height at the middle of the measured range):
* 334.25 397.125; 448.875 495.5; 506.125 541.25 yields 1.1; 148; 113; 125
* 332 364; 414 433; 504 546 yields -1.2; 143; 114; 130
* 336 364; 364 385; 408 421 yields -2.8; 141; 134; 138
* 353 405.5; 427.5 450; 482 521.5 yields -0.4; 152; 119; 136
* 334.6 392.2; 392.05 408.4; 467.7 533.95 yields -1.0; 148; 116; 139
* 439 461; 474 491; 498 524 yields 1.8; 132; 123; 127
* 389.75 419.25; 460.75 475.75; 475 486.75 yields -1.0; 143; 114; 119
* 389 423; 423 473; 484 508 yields -1.5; 142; 118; 131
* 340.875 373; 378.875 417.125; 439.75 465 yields -3.1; 141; 131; 137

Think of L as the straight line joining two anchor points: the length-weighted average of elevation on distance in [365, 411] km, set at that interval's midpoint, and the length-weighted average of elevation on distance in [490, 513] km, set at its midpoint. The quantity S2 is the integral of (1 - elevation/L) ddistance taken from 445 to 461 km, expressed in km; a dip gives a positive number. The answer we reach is 0.5 km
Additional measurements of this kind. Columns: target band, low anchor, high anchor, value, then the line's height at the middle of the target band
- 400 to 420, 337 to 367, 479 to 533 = -1.1 km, 131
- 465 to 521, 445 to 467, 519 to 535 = -1.9 km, 116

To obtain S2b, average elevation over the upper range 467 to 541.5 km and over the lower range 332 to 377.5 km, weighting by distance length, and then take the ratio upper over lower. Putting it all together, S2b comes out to 0.8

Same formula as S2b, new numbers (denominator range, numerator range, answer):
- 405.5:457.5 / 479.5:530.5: 0.85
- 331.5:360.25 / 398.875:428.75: 0.99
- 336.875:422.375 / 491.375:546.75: 0.79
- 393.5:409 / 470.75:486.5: 0.79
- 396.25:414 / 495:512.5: 0.86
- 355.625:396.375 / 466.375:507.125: 0.77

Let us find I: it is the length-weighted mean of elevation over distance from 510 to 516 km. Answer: 127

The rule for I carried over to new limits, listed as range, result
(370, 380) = 159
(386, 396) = 150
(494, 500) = 120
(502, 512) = 125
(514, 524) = 119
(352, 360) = 138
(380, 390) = 155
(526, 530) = 96.5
